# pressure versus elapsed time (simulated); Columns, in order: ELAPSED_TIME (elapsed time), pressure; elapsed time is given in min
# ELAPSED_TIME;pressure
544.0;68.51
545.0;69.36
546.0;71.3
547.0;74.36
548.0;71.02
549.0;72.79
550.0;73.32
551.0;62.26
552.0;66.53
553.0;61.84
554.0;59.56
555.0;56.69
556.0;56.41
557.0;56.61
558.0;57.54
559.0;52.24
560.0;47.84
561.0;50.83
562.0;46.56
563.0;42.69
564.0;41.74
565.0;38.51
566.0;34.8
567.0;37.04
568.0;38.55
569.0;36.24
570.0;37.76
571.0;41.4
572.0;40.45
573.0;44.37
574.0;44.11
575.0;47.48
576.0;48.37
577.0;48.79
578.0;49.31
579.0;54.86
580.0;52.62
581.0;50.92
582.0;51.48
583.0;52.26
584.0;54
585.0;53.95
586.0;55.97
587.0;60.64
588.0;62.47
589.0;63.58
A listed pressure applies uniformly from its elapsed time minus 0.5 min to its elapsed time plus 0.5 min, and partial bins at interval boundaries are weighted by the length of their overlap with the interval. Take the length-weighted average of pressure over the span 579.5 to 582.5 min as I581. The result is 51.7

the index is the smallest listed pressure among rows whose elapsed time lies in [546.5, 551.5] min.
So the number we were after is 62.26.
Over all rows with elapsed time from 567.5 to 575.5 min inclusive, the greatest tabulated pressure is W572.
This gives 47.48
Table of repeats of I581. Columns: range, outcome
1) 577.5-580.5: 52.3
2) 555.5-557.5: 56.5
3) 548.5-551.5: 69.5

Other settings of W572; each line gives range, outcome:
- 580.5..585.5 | 54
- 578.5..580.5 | 54.86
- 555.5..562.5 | 57.54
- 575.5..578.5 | 49.31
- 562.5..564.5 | 42.69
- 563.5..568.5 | 41.74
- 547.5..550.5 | 73.32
